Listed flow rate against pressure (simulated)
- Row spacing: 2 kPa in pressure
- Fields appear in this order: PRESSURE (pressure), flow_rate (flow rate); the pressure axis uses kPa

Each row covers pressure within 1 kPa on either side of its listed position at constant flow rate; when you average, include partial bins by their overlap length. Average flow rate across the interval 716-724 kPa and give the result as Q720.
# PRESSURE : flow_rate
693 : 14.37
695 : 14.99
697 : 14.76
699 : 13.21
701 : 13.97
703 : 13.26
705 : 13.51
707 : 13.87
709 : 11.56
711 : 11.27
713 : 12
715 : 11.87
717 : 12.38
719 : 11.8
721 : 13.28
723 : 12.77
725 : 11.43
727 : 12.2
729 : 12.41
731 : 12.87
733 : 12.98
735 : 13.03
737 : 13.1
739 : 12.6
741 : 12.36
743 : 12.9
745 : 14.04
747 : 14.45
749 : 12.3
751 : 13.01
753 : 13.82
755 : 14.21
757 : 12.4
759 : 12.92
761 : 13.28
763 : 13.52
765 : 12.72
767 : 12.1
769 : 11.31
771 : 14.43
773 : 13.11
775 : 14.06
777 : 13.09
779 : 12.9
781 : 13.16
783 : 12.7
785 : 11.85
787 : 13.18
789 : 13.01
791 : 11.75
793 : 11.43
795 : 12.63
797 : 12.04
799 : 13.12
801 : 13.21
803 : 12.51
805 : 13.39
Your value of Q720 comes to 12.6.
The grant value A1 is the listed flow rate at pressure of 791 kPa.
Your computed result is 11.75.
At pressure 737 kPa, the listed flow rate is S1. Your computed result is 13.1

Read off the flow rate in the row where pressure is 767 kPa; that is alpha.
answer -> 12.1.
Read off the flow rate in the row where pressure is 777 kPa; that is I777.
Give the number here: 13.09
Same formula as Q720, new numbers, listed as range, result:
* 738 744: 12.6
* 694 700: 14.3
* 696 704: 13.8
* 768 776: 13.2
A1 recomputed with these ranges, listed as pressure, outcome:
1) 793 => 11.43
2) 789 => 13.01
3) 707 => 13.87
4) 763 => 13.52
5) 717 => 12.38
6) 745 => 14.04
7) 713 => 12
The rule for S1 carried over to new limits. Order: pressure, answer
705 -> 13.51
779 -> 12.9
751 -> 13.01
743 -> 12.9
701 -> 13.97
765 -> 12.72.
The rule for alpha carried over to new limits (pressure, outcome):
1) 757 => 12.4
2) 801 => 13.21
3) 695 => 14.99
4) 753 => 13.82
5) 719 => 11.8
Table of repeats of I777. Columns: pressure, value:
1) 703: 13.26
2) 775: 14.06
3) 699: 13.21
